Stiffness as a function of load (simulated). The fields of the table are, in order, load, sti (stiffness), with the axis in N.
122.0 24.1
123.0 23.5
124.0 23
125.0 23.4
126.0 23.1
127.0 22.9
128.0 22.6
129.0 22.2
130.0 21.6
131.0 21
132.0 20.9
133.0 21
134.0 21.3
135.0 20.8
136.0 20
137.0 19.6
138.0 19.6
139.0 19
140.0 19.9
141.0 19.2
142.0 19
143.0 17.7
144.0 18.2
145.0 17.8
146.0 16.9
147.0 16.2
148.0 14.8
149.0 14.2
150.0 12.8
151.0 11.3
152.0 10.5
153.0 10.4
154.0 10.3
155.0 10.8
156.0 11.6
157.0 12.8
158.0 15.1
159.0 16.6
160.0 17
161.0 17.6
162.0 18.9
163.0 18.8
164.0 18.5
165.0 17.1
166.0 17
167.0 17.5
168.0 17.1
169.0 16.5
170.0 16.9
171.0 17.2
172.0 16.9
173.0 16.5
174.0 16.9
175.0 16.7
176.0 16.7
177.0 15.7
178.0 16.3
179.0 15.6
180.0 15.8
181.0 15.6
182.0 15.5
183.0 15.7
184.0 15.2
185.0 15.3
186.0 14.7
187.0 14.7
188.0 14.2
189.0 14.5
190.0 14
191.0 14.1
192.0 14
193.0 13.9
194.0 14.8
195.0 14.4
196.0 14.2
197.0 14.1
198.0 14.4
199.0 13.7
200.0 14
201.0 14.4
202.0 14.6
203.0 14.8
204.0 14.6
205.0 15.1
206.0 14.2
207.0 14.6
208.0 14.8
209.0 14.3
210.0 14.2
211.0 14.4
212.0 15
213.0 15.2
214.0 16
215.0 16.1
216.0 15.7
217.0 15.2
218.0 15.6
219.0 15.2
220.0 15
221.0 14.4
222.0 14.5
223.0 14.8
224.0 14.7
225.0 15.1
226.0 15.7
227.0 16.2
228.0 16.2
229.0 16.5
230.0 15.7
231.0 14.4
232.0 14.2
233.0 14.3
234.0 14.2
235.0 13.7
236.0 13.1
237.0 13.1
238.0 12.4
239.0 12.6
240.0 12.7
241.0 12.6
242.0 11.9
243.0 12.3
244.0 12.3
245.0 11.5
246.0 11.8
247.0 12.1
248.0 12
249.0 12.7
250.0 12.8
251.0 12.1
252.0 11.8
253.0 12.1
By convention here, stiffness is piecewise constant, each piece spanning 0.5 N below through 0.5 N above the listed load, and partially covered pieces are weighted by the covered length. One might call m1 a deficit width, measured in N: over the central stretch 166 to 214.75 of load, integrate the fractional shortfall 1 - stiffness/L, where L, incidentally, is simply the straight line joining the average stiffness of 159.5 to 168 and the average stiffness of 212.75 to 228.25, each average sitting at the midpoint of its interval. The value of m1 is 4.1 N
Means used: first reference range 17.8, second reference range 15.3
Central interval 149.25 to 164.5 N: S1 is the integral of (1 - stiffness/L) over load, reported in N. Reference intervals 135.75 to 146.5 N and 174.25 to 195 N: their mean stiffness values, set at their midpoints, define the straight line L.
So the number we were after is 2.8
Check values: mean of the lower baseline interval 18.8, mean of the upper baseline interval 15.2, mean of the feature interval 14.2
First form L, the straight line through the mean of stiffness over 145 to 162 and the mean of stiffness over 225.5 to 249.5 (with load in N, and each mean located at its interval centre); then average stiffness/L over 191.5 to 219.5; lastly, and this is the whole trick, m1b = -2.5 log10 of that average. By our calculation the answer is -0.08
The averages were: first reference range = 14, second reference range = 13.5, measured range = 14.7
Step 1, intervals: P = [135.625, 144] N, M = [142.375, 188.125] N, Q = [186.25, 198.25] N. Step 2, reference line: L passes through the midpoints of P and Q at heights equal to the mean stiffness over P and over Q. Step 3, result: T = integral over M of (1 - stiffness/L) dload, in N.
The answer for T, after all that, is 3.0 N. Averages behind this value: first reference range 19.2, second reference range 14.3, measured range 15.6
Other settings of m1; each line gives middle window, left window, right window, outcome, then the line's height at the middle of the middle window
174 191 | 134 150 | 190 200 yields -0.3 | 15.1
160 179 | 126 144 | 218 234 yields 1.4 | 18.5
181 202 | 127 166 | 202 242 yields 1.6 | 15.7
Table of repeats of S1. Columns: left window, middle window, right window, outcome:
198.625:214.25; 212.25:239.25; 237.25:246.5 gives -3.0 N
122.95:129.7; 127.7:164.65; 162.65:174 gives 5.7 N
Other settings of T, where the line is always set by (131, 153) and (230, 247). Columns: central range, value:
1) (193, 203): 0.41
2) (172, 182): -0.18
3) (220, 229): -1.06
